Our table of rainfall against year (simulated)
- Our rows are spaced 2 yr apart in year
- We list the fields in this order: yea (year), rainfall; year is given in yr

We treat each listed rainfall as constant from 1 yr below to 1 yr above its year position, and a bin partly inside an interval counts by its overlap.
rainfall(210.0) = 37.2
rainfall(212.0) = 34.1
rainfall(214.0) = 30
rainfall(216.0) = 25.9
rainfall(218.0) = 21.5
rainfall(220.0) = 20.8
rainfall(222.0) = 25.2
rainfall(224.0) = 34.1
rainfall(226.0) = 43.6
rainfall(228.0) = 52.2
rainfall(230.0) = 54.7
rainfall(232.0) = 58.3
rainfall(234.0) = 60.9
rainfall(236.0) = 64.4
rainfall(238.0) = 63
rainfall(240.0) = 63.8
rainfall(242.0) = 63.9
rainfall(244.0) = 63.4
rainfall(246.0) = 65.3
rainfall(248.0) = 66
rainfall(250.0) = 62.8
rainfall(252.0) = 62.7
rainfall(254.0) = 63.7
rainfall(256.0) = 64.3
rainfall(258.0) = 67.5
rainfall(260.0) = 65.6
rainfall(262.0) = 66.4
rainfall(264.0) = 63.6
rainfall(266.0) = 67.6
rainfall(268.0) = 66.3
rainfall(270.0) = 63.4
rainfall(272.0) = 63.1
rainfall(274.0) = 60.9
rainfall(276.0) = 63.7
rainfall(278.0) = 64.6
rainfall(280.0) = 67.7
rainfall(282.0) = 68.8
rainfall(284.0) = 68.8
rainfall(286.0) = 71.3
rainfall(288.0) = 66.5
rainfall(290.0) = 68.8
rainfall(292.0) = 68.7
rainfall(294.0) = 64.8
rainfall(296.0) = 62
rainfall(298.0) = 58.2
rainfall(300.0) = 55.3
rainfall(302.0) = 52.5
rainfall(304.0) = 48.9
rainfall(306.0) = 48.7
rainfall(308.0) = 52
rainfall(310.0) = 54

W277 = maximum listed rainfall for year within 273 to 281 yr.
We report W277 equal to 67.7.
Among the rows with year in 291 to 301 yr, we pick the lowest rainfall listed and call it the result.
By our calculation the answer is 55.3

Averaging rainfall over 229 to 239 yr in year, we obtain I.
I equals 60.3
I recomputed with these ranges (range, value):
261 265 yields 65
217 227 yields 29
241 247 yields 64.2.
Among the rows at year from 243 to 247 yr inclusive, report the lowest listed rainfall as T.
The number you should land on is 63.4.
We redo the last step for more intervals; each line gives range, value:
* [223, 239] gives 34.1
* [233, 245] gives 60.9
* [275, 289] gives 63.7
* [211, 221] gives 20.8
